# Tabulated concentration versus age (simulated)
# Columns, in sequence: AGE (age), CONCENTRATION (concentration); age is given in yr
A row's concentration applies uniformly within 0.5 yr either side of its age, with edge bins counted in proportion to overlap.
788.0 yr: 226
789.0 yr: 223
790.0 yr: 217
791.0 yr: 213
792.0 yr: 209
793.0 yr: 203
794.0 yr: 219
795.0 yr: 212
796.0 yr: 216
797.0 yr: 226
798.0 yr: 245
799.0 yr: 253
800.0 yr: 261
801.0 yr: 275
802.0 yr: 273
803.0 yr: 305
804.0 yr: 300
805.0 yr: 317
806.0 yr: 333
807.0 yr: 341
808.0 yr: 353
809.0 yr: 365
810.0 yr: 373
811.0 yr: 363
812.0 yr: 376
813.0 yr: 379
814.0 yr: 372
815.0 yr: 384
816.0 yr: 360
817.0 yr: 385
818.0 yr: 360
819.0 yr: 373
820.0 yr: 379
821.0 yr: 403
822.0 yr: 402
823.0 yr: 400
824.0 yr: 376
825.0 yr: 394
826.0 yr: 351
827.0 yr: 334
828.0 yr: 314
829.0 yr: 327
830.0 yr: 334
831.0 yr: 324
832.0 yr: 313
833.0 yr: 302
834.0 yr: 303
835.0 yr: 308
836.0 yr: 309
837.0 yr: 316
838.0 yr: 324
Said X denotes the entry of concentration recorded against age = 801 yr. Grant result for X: 275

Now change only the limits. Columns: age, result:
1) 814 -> 372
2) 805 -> 317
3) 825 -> 394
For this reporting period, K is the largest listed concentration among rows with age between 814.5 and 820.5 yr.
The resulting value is 385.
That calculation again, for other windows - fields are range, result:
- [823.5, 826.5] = 394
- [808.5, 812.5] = 376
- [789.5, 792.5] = 217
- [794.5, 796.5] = 216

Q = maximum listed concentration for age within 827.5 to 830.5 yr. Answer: 334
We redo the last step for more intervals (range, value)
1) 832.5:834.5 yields 303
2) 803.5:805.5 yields 317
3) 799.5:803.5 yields 305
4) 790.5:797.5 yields 226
